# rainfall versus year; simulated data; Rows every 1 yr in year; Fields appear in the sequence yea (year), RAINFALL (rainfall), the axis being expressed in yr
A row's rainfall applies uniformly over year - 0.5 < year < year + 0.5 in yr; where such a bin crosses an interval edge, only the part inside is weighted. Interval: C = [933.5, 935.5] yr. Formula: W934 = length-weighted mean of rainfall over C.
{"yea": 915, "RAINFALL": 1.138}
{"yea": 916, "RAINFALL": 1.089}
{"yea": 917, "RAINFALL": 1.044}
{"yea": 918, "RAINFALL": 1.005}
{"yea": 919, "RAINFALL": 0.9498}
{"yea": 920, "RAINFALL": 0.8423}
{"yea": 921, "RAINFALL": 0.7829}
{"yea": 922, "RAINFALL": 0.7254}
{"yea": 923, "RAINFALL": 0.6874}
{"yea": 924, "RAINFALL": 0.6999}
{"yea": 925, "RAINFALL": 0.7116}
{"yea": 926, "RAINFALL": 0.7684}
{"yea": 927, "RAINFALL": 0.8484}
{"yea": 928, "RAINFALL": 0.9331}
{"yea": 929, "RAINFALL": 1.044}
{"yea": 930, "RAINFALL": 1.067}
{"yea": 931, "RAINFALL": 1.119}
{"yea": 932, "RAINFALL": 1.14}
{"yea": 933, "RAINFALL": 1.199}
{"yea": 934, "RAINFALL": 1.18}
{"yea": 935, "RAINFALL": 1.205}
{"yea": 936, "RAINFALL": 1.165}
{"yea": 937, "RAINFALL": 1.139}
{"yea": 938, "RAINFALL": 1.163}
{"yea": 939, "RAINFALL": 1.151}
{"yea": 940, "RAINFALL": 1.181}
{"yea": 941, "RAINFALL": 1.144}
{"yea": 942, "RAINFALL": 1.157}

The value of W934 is 1.19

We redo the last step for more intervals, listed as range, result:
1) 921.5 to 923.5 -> 0.706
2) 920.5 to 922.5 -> 0.754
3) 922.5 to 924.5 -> 0.694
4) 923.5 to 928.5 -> 0.792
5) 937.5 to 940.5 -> 1.17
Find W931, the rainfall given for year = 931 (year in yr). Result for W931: 1.119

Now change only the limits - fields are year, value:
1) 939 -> 1.151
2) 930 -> 1.067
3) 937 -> 1.139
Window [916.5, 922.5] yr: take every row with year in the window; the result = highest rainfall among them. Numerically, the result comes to 1.044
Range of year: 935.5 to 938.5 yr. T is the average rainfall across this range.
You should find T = 1.16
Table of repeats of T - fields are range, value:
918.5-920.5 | 0.896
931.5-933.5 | 1.17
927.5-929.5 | 0.989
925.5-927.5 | 0.808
